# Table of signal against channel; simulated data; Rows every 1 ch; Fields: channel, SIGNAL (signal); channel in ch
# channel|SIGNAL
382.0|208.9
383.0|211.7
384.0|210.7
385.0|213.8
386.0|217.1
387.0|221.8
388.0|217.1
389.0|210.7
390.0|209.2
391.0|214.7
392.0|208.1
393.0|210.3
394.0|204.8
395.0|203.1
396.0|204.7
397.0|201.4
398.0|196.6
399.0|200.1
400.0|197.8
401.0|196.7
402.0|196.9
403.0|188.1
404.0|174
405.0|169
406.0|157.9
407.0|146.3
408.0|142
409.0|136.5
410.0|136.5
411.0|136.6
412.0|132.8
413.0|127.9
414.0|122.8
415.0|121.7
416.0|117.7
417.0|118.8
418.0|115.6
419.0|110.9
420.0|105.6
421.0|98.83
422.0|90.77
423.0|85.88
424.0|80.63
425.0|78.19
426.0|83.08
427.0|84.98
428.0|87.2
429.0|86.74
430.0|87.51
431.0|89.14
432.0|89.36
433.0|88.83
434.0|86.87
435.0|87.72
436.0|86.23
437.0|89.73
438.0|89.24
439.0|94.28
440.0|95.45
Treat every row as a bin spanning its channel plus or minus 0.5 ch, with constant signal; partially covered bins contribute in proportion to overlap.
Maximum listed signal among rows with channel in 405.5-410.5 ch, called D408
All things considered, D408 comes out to 157.9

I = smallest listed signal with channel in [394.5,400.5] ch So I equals 196.6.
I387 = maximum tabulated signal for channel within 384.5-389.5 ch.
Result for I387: 221.8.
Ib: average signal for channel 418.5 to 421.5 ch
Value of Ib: 105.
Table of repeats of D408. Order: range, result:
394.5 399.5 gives 204.7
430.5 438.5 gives 89.73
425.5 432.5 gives 89.36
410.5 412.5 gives 136.6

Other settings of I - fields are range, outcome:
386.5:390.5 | 209.2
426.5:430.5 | 84.98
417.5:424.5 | 80.63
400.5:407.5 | 146.3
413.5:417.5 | 117.7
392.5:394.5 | 204.8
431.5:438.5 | 86.23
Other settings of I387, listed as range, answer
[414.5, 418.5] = 121.7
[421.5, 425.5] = 90.77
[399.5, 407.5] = 197.8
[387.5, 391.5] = 217.1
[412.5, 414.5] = 127.9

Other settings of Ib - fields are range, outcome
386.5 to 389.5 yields 217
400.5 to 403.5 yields 194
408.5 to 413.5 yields 134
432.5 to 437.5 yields 87.9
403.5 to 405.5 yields 172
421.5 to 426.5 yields 83.7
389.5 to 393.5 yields 211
